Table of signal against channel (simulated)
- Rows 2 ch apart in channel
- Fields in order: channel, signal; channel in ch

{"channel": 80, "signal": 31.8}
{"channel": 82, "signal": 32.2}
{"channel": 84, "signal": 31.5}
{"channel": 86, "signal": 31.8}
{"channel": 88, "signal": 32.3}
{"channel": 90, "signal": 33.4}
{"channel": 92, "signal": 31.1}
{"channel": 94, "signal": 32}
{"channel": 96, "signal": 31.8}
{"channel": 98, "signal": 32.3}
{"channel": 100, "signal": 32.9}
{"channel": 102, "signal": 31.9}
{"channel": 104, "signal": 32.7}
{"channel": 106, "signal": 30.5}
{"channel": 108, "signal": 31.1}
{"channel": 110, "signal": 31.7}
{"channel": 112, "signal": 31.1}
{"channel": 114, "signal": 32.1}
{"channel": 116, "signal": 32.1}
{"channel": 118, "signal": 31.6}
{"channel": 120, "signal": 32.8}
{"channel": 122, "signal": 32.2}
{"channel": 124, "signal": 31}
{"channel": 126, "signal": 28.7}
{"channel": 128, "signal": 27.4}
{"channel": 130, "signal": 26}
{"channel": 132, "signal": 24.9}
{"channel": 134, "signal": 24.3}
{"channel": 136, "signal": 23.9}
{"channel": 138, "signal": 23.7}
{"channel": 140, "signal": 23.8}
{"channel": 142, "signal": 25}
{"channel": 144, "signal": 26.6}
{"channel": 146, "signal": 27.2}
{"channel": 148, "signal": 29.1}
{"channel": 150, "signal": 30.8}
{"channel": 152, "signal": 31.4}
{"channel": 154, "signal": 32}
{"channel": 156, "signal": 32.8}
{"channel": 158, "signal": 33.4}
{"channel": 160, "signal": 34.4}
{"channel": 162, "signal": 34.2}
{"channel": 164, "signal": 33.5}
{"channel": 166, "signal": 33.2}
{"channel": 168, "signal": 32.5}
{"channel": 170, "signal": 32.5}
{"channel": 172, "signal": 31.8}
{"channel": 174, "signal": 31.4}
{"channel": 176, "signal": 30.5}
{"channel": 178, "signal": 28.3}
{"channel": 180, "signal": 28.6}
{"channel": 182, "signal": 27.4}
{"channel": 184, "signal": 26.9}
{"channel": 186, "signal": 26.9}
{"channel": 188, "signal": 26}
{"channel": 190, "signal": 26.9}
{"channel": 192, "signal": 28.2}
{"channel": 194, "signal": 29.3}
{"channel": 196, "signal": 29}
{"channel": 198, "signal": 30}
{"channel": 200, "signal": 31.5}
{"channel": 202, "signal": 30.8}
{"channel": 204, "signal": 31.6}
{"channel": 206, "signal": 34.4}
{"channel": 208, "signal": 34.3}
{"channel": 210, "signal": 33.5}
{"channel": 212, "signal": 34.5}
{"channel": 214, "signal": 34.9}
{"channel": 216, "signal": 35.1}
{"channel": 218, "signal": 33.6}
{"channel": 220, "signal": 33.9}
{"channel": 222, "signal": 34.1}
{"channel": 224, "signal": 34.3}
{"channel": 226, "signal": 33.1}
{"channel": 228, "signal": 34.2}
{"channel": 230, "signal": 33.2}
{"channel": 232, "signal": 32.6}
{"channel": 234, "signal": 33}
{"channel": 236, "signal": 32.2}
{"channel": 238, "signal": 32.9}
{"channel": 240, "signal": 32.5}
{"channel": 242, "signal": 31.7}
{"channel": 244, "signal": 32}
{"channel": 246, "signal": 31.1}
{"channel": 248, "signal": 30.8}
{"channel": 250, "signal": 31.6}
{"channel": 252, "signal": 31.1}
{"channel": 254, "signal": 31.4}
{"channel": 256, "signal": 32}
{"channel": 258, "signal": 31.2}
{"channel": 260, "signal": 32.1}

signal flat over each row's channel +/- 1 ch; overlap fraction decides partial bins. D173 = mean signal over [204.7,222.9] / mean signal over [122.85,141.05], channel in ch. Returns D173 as 1.32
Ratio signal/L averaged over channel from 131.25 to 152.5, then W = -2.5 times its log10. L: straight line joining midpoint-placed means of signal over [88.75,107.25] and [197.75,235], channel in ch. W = 0.23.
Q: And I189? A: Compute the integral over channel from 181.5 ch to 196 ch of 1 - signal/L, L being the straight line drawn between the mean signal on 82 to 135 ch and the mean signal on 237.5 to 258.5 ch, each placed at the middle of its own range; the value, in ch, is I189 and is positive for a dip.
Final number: 1.8 ch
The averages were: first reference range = 30.8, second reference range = 31.6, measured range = 27.5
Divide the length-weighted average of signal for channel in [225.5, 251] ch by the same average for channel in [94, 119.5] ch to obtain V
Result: 1.02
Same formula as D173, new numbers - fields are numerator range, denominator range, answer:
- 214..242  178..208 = 1.14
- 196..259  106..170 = 1.09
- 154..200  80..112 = 0.95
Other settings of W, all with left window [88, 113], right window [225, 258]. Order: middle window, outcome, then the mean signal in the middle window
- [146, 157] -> 0.039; 30.9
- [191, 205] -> 0.071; 30.1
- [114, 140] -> 0.136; 28.2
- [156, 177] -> -0.024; 32.7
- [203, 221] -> -0.061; 34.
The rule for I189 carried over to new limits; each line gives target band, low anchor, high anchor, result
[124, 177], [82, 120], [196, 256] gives 4.6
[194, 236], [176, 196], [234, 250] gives -4.2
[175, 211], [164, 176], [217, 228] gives 3.6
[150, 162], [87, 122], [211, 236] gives 0.0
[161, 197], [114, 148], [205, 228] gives 1.6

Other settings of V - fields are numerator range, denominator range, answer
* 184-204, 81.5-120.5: 0.90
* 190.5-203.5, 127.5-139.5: 1.20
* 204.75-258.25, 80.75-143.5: 1.10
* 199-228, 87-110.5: 1.05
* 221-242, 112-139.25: 1.16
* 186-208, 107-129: 0.96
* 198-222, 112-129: 1.08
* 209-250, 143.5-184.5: 1.07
